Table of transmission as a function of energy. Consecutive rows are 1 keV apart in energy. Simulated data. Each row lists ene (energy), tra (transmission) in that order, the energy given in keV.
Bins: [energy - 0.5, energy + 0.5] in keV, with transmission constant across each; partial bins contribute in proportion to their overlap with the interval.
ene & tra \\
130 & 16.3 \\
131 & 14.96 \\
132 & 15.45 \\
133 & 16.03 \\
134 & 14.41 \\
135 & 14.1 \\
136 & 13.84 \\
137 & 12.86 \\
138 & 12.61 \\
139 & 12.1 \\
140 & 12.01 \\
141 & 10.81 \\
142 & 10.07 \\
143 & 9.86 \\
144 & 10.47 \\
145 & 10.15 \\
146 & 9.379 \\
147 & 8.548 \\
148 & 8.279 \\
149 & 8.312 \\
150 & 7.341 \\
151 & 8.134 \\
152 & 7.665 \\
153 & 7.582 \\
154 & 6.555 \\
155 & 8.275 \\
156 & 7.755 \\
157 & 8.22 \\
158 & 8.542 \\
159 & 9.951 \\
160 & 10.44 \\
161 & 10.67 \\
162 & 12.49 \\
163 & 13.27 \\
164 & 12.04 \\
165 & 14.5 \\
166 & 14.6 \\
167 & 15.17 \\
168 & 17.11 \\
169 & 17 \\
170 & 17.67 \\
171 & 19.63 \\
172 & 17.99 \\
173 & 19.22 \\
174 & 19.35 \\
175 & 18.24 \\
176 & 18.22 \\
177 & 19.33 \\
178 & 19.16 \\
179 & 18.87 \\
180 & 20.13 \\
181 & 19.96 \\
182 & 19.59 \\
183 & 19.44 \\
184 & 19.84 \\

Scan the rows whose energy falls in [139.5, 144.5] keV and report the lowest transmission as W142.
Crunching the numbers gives 9.86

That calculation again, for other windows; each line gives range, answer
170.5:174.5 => 17.99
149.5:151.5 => 7.341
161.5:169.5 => 12.04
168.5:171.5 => 17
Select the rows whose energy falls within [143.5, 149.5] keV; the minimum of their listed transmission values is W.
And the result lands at 8.279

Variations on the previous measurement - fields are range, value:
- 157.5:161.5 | 8.542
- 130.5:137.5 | 12.86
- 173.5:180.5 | 18.22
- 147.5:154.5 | 6.555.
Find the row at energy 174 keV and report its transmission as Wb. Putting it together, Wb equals 19.35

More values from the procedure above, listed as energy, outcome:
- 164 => 12.04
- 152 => 7.665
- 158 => 8.542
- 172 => 17.99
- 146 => 9.379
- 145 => 10.15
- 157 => 8.22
